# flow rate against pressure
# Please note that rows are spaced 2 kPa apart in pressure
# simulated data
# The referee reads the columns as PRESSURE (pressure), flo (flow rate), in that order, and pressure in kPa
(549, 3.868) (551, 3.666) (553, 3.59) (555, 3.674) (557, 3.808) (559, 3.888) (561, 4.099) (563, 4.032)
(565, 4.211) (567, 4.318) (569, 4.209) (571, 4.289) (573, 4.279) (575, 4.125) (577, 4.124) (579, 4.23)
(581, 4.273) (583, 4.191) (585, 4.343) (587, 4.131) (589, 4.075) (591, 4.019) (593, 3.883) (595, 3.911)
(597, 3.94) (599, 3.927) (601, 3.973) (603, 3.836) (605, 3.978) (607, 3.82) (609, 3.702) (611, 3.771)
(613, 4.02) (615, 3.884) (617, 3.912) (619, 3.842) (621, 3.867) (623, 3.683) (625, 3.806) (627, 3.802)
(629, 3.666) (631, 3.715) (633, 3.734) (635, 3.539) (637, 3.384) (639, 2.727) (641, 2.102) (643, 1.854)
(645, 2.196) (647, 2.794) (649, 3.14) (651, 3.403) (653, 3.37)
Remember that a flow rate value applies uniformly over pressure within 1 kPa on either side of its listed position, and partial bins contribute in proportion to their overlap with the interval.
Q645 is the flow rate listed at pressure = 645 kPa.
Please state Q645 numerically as 2.196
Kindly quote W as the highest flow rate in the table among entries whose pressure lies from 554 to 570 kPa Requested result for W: 4.318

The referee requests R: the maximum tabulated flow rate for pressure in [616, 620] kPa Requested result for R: 3.912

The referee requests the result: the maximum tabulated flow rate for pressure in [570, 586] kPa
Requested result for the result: 4.343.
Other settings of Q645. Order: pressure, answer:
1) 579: 4.23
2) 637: 3.384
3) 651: 3.403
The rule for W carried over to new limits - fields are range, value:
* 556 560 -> 3.888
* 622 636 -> 3.806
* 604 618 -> 4.02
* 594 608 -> 3.978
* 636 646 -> 3.384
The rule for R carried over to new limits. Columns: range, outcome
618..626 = 3.867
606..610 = 3.82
